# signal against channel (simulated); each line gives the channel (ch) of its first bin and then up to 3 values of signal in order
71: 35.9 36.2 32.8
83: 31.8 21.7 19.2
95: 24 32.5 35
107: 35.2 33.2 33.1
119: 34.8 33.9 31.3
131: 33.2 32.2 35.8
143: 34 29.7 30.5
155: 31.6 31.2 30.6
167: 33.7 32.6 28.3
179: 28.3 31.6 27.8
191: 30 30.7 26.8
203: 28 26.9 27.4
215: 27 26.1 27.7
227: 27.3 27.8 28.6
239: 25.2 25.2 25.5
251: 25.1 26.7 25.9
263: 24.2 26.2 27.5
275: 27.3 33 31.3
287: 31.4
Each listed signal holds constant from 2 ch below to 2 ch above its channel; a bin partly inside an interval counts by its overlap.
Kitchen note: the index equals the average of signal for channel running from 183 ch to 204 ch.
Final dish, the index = 29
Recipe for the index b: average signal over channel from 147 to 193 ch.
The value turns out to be 30.5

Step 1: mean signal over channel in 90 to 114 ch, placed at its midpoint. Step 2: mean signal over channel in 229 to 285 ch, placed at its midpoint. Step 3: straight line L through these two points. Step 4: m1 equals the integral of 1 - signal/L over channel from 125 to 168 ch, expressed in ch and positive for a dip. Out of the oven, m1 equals -3.9 ch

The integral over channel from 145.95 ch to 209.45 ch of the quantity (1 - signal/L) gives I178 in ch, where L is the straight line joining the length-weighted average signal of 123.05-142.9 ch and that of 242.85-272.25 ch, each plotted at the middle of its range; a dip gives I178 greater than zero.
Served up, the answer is 1.49 ch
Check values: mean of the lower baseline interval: 33.3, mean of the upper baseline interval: 25.8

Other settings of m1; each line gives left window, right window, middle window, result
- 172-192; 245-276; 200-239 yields 0.62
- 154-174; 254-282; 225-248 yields 1.68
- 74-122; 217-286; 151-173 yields -1.93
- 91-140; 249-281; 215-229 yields 0.72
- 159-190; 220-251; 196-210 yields 0.57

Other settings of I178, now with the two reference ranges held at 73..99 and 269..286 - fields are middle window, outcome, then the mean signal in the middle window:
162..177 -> -1.3 ch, 31.3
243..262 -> 2.5 ch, 25.7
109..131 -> -3.8 ch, 33.3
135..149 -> -2.2 ch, 33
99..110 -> -2.5 ch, 34.5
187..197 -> -0.3 ch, 29.8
